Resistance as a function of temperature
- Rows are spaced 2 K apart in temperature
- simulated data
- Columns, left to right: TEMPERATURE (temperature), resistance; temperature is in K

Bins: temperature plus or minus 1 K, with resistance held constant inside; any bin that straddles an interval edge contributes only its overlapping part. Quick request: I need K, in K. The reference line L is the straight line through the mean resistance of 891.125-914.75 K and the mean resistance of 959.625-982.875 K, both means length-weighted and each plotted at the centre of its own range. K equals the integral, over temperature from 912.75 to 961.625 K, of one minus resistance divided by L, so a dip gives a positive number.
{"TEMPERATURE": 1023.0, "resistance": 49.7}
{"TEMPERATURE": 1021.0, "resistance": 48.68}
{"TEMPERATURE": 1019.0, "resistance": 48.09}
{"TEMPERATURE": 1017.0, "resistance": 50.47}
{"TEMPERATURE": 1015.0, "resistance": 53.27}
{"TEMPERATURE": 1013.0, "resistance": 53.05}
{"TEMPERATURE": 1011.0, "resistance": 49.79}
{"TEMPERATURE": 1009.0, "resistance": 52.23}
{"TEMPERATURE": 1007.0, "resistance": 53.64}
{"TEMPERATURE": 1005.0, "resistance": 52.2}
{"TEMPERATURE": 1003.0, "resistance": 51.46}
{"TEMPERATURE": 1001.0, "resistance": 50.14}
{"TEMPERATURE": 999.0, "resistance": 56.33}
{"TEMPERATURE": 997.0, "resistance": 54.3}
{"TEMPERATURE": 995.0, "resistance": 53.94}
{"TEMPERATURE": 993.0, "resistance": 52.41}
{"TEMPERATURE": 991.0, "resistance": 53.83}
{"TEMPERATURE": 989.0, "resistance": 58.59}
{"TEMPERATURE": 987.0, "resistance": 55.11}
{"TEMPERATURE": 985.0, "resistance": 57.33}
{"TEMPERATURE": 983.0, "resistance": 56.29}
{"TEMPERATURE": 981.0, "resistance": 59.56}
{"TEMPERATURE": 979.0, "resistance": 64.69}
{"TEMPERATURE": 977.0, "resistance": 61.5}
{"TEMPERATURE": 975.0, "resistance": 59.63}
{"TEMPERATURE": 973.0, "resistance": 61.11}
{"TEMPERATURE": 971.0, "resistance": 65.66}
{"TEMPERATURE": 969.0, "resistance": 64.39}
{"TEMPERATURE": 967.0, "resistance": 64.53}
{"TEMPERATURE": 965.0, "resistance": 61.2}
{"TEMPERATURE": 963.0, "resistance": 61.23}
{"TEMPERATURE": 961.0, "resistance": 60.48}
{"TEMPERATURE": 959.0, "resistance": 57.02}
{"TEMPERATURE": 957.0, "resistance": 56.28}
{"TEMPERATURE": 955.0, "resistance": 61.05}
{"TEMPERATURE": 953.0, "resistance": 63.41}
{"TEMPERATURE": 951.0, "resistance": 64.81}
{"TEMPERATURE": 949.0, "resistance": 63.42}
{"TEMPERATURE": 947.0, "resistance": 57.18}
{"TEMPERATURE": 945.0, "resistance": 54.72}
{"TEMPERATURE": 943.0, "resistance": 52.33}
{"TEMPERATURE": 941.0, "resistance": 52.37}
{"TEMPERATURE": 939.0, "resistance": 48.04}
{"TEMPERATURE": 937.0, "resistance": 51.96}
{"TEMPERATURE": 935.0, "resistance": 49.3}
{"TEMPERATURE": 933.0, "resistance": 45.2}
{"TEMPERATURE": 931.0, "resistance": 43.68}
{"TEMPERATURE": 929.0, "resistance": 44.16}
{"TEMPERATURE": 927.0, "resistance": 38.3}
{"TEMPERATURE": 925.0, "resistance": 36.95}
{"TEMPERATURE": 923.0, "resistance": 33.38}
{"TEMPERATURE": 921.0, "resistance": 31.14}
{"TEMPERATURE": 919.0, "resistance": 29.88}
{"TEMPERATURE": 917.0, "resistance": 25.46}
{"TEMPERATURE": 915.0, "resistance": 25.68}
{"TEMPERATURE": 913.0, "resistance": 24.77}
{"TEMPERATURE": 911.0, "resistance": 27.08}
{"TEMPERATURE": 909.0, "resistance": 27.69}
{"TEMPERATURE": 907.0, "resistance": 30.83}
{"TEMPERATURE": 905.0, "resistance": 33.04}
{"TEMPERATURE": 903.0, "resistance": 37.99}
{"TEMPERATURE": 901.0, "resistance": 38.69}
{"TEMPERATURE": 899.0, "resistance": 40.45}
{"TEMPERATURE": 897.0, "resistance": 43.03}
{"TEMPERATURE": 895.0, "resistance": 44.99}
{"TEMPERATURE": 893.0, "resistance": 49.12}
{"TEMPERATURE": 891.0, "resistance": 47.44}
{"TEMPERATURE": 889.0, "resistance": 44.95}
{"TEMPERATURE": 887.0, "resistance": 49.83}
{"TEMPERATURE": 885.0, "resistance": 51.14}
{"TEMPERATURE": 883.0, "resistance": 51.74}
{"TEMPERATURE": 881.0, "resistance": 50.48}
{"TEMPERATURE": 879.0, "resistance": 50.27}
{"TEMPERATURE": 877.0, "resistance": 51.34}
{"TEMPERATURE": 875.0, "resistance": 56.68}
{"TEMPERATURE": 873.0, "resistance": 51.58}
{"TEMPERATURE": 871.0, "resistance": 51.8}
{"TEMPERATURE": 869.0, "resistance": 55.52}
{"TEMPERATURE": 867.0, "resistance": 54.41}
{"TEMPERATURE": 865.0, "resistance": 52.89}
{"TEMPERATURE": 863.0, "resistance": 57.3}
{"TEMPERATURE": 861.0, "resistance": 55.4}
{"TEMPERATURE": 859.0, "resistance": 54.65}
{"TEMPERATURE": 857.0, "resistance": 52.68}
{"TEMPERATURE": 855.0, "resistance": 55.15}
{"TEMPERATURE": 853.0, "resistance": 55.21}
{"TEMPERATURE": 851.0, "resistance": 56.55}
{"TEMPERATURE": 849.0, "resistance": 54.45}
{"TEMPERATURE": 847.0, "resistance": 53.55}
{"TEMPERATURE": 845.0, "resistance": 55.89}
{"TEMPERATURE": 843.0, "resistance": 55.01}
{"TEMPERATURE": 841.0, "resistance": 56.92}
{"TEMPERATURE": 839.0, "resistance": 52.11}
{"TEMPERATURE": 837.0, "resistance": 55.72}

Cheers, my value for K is 2.8 K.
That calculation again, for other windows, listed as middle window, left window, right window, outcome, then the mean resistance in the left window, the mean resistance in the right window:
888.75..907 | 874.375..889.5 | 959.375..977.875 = 3.9 K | 50.9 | 62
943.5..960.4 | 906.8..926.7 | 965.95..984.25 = -3.7 K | 29.5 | 61.9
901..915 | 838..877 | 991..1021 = 6.1 K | 54.5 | 52.2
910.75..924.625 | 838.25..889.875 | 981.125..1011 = 6.5 K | 53.4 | 54.1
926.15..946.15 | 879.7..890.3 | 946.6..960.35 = 3.4 K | 49.6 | 60.6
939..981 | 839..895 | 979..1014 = -4.7 K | 52.9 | 54.4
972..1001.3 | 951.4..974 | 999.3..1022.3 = -0.3 K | 61.6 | 51.3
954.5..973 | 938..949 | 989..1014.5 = -2.7 K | 53.9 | 53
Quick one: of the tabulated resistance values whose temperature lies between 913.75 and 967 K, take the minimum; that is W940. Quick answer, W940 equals 25.46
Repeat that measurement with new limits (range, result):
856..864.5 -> 52.68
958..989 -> 55.11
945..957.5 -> 54.72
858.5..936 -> 24.77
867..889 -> 44.95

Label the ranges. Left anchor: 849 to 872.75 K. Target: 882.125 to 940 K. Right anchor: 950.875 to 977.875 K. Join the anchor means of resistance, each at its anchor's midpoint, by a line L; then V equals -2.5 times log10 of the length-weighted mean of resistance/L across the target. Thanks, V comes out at 0.41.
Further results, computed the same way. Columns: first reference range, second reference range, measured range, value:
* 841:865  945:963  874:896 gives 0.140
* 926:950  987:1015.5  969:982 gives -0.195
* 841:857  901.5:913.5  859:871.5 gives -0.134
